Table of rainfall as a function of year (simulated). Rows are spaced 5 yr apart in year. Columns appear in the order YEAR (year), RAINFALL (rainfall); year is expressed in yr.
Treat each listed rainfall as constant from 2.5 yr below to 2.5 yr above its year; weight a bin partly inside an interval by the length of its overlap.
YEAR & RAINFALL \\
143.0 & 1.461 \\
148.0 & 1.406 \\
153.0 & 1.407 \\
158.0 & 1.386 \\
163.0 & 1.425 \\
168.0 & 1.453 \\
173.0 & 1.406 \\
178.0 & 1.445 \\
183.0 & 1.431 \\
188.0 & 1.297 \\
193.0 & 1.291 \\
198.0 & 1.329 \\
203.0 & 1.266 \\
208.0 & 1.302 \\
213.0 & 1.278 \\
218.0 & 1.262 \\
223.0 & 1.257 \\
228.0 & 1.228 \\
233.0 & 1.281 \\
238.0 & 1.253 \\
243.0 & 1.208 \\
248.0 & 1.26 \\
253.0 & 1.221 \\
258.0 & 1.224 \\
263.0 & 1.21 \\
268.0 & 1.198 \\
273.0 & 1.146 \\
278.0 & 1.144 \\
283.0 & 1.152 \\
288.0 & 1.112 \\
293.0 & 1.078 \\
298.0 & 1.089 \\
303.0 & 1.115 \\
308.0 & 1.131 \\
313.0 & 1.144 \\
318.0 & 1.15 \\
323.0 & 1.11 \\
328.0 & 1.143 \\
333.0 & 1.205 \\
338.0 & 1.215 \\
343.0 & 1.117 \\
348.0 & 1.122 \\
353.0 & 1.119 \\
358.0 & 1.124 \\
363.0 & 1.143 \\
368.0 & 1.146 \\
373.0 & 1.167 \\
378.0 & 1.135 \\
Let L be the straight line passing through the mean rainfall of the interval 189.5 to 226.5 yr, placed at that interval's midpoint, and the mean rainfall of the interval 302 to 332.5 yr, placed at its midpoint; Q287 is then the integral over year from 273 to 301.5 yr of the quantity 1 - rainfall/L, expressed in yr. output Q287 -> 1.5 yr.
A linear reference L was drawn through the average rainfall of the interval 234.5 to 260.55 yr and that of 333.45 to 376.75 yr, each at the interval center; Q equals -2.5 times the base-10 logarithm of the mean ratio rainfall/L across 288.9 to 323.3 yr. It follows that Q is 0.07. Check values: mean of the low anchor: 1.23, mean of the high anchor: 1.15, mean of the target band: 1.12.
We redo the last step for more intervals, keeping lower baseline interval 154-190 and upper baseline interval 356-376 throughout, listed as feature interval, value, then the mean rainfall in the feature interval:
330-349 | 0.01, 1.17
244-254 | 0.06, 1.24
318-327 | 0.07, 1.13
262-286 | 0.09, 1.17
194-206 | 0.06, 1.3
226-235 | 0.06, 1.25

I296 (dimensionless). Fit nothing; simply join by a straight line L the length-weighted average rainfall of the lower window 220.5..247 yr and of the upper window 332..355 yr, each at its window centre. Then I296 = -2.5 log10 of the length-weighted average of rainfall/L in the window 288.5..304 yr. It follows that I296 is 0.094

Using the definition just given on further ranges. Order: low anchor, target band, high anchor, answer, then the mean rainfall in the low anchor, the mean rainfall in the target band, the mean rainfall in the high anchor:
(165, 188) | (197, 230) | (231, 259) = 0.04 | 1.42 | 1.27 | 1.24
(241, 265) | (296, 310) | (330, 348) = 0.08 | 1.23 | 1.11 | 1.17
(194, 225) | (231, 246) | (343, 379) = 0.01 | 1.28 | 1.25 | 1.14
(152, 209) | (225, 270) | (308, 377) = 0.04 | 1.37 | 1.23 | 1.15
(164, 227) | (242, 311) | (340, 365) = 0.06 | 1.33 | 1.16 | 1.13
